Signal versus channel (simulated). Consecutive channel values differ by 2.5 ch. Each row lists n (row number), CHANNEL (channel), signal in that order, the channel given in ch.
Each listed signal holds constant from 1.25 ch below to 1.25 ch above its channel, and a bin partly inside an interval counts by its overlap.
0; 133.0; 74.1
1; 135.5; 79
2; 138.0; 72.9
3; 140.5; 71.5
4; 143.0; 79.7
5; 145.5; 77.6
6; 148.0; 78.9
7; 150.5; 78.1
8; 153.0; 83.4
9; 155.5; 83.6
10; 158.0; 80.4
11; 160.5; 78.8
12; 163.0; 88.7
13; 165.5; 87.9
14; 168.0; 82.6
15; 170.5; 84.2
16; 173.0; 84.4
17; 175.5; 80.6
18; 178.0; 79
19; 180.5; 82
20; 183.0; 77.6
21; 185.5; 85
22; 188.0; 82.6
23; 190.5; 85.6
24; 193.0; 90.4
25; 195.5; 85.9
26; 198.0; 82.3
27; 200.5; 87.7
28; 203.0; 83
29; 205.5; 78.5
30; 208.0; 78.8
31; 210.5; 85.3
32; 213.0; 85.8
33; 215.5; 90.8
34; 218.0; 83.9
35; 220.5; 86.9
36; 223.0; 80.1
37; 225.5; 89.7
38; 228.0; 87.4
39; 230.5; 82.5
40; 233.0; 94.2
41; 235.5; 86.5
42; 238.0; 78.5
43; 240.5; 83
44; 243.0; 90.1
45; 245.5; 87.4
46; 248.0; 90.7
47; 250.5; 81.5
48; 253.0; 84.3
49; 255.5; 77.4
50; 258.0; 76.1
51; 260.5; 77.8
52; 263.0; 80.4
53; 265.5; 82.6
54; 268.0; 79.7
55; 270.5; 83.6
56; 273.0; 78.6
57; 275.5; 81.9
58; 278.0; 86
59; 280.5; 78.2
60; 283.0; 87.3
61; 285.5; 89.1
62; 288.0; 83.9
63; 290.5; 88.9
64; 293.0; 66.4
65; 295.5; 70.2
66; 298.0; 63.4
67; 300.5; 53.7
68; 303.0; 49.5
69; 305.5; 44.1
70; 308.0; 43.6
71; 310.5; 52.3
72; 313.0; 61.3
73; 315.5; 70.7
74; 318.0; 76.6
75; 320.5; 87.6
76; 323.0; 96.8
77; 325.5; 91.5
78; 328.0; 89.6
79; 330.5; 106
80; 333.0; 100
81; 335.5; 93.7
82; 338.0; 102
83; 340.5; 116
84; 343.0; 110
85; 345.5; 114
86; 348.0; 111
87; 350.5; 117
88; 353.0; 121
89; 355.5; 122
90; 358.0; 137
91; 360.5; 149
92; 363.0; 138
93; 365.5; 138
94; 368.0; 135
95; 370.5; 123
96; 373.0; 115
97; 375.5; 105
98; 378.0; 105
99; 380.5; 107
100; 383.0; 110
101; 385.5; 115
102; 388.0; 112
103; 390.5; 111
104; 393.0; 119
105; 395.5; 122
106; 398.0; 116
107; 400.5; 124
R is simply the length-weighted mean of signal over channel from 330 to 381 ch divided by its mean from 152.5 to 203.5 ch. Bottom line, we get 1.4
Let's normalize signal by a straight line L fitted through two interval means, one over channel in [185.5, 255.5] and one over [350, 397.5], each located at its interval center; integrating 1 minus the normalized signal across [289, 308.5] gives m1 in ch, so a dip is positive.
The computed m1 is 8.0 ch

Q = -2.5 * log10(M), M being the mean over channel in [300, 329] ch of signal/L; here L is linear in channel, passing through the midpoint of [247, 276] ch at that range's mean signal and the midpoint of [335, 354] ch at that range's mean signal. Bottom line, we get 0.42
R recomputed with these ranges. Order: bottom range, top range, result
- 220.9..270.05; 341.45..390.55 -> 1.43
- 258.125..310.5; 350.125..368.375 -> 1.82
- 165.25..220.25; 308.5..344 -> 1.06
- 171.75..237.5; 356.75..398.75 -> 1.43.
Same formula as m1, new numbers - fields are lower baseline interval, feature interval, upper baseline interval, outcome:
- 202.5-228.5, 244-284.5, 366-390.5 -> 4.90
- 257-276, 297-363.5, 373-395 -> 3.65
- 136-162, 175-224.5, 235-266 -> -1.85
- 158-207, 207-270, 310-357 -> 3.25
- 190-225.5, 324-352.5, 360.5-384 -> 2.21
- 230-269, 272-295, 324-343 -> 2.12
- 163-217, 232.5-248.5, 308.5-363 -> 0.57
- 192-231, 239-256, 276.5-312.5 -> -1.62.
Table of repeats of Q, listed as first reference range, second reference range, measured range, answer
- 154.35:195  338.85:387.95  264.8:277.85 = 0.24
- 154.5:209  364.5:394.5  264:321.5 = 0.37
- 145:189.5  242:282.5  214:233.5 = -0.06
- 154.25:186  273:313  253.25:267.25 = -0.09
